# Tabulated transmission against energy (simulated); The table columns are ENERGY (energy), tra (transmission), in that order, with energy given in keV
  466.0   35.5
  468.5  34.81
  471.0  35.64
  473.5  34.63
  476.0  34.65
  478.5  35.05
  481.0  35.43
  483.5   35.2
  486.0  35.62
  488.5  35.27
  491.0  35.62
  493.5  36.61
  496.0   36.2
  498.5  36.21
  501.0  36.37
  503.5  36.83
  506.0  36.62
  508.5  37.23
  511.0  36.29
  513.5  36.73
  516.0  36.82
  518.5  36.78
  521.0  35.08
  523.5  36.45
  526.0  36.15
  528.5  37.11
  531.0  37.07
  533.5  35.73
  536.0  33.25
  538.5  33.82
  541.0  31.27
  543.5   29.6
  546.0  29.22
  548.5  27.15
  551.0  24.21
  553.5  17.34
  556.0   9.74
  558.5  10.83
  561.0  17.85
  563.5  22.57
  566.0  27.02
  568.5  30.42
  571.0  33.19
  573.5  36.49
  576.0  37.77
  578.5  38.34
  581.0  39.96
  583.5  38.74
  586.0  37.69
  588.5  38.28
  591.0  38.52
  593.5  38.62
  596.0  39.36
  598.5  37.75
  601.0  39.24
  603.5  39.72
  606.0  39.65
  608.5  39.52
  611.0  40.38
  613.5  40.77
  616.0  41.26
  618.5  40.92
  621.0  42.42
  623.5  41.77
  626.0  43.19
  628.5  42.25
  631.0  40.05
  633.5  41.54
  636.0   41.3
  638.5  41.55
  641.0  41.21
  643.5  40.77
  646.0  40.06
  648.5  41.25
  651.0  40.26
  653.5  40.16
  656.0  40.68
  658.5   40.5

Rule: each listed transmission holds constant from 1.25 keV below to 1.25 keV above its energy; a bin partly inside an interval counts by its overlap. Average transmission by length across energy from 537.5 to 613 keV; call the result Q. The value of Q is 32.2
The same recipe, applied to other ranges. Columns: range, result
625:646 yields 41.4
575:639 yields 40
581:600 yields 38.5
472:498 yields 35.5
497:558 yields 32.4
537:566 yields 23.3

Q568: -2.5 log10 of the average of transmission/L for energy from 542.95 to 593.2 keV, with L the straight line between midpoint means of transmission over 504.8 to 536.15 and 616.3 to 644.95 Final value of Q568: 0.299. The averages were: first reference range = 36.4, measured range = 29.4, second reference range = 41.5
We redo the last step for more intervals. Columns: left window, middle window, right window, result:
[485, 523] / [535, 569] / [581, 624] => 0.48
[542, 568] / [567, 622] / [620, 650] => -0.23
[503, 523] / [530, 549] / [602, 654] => 0.16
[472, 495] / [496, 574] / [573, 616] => 0.19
